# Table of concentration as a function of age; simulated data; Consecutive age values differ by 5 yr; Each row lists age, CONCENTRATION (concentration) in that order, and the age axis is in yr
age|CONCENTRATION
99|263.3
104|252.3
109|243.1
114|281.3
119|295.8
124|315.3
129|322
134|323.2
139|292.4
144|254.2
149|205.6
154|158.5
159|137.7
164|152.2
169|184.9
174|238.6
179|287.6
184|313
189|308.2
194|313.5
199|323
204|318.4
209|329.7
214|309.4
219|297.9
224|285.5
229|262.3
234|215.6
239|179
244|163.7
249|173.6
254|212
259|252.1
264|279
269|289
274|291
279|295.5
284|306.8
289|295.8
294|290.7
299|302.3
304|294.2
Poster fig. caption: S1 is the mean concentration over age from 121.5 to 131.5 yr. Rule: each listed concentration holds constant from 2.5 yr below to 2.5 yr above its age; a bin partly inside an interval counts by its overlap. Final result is 319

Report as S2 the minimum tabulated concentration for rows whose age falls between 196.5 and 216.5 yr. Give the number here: 309.4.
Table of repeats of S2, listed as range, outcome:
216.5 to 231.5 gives 262.3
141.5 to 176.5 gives 137.7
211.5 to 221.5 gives 297.9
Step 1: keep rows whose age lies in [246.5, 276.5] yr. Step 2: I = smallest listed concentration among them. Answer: 173.6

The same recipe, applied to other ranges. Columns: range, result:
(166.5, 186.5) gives 184.9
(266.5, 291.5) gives 289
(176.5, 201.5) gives 287.6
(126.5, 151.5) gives 205.6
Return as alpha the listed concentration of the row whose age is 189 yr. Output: 308.2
